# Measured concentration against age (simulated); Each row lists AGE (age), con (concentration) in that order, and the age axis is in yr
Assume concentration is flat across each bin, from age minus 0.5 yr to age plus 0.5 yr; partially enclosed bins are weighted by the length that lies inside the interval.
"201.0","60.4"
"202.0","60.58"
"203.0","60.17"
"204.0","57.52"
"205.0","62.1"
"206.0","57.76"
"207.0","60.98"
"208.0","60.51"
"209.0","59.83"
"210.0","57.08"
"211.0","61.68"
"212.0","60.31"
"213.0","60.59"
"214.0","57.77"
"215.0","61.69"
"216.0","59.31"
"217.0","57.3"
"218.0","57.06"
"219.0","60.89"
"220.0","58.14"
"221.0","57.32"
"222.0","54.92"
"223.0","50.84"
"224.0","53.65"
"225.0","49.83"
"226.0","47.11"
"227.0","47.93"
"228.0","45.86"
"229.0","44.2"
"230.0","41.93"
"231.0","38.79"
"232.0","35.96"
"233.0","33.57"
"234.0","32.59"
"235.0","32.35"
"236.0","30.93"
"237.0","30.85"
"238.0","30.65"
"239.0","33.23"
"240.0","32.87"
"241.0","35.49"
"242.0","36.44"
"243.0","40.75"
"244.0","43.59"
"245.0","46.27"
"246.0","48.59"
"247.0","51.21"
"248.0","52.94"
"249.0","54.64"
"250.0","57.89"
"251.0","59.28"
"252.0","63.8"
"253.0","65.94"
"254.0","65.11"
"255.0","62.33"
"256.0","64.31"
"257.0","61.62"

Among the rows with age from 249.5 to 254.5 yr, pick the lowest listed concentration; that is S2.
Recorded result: 57.89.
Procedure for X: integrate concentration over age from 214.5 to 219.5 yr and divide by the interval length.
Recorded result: 59.2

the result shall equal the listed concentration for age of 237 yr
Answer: 30.85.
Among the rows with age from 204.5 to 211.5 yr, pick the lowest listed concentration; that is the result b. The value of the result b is 57.08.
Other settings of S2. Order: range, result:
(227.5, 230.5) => 41.93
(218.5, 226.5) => 47.11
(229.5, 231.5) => 38.79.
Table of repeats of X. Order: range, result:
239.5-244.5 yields 37.8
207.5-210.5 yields 59.1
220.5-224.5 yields 54.2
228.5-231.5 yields 41.6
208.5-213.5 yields 59.9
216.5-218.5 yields 57.2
